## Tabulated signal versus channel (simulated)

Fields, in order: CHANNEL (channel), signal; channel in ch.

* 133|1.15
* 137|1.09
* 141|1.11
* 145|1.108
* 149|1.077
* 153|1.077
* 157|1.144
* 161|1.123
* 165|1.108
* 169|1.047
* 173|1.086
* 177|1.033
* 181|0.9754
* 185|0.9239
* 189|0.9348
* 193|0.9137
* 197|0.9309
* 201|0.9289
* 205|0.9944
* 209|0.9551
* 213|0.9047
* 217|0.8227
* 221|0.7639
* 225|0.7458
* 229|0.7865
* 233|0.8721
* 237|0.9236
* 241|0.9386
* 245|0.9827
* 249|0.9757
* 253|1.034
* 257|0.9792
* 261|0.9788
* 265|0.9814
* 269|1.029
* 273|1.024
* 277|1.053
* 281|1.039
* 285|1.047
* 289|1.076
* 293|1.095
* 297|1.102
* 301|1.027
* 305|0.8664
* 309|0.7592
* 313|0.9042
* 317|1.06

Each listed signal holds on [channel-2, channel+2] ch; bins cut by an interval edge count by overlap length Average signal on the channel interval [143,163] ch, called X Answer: 1.11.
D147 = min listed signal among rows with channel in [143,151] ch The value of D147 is 1.077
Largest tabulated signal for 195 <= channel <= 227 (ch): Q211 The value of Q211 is 0.9944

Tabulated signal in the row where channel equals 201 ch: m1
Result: 0.9289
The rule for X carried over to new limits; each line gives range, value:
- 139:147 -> 1.11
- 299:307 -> 0.947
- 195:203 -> 0.93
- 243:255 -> 0.997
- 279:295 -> 1.06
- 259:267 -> 0.98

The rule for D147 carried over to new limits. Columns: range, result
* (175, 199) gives 0.9137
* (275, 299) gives 1.039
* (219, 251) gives 0.7458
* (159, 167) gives 1.108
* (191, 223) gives 0.7639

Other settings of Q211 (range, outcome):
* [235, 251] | 0.9827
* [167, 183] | 1.086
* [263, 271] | 1.029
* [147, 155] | 1.077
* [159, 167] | 1.123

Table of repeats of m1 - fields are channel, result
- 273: 1.024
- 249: 0.9757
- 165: 1.108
